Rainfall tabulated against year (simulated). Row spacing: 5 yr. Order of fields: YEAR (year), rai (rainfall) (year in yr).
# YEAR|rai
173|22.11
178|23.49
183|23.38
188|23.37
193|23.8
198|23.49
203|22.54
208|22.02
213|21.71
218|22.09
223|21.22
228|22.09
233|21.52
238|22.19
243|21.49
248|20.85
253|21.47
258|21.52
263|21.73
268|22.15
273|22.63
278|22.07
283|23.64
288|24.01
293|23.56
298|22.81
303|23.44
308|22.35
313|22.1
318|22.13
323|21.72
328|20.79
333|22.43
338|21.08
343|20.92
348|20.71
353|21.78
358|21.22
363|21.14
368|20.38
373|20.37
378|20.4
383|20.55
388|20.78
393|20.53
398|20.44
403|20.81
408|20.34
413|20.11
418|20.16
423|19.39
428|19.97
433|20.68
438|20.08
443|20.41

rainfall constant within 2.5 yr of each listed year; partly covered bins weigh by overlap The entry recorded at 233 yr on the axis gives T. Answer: 21.52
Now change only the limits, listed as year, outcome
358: 21.22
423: 19.39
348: 20.71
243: 21.49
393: 20.53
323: 21.72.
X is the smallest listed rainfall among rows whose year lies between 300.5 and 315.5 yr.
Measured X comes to 22.1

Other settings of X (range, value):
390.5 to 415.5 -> 20.11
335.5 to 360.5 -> 20.71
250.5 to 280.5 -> 21.47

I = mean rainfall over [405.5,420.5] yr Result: 20.2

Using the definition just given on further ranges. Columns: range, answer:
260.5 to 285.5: 22.4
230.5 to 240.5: 21.9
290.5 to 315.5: 22.9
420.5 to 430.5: 19.7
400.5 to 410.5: 20.6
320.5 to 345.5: 21.4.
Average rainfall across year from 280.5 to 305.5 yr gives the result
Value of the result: 23.5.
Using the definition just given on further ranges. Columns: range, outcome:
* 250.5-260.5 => 21.5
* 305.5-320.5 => 22.2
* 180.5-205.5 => 23.3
